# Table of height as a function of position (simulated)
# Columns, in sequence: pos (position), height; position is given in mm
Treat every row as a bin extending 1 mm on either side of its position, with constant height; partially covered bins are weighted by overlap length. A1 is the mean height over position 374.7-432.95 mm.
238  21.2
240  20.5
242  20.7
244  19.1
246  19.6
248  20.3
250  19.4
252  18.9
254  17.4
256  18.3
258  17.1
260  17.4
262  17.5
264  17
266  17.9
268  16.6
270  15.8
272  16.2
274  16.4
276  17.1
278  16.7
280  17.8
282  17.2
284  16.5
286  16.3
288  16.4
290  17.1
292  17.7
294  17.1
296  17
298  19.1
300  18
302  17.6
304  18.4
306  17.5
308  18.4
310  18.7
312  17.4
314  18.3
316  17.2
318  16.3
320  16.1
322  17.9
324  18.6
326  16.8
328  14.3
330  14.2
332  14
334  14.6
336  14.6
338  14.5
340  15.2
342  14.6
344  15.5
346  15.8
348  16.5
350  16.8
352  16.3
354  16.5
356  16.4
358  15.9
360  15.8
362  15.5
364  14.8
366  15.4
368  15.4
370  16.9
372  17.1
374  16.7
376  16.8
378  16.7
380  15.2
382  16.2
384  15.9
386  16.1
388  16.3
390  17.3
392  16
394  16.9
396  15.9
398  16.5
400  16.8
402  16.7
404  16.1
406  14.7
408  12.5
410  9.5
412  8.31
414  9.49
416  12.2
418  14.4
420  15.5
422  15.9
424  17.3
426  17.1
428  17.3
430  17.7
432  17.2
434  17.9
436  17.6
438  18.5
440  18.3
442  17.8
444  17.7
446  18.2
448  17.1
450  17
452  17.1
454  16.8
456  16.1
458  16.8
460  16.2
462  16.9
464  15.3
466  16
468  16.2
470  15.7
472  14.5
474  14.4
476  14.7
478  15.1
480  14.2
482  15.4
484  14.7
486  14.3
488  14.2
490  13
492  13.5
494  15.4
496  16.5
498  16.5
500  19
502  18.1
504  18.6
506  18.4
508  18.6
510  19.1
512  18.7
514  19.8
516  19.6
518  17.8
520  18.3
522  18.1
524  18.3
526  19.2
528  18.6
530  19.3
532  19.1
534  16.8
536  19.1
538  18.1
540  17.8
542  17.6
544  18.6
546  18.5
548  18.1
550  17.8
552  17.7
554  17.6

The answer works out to 15.3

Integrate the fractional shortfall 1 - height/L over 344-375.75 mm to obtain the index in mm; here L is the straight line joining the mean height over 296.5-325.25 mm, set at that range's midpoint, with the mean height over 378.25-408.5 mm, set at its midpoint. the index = 1.2 mm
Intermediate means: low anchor 17.8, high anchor 16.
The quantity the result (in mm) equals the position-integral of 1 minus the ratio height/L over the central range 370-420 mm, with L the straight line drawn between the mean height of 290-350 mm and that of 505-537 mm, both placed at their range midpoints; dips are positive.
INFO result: 6.7 mm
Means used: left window 16.6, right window 18.7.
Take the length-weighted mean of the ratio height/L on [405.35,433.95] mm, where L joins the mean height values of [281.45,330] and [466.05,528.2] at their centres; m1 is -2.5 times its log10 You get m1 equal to 0.180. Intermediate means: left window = 17.3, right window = 16.7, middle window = 14.3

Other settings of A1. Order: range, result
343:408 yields 16.1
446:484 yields 15.9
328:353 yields 15.2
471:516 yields 16.3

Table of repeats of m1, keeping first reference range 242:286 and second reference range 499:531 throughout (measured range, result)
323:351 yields 0.17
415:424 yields 0.23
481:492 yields 0.29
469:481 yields 0.25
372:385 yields 0.12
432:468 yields 0.08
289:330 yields 0.03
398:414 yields 0.33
